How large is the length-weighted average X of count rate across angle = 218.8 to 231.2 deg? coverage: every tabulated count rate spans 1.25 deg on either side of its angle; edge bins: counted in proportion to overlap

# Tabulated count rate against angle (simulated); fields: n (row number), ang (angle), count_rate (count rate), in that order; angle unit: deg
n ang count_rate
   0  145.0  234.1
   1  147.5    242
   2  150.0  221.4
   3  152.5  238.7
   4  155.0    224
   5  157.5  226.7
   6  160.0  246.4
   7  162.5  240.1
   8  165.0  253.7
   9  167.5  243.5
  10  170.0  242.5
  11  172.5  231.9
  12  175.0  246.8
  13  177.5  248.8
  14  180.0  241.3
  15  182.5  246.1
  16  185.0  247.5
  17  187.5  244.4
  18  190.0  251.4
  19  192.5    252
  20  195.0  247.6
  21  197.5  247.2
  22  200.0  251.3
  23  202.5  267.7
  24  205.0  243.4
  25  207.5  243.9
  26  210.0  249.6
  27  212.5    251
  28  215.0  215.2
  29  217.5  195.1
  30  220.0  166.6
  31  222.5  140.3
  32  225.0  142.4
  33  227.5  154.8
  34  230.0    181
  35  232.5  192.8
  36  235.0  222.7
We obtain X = 157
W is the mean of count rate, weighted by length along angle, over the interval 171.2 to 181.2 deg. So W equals 242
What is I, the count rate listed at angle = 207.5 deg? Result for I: 243.9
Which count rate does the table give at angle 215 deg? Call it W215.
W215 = 215.2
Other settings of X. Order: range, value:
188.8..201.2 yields 250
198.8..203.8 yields 259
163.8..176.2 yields 244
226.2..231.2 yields 168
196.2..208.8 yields 251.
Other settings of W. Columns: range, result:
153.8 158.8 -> 226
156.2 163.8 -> 238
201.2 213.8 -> 251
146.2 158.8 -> 231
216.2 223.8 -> 167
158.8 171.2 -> 245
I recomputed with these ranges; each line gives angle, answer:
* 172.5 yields 231.9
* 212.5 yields 251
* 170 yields 242.5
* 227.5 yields 154.8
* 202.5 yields 267.7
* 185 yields 247.5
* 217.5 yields 195.1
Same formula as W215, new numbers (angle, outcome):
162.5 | 240.1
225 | 142.4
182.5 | 246.1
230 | 181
